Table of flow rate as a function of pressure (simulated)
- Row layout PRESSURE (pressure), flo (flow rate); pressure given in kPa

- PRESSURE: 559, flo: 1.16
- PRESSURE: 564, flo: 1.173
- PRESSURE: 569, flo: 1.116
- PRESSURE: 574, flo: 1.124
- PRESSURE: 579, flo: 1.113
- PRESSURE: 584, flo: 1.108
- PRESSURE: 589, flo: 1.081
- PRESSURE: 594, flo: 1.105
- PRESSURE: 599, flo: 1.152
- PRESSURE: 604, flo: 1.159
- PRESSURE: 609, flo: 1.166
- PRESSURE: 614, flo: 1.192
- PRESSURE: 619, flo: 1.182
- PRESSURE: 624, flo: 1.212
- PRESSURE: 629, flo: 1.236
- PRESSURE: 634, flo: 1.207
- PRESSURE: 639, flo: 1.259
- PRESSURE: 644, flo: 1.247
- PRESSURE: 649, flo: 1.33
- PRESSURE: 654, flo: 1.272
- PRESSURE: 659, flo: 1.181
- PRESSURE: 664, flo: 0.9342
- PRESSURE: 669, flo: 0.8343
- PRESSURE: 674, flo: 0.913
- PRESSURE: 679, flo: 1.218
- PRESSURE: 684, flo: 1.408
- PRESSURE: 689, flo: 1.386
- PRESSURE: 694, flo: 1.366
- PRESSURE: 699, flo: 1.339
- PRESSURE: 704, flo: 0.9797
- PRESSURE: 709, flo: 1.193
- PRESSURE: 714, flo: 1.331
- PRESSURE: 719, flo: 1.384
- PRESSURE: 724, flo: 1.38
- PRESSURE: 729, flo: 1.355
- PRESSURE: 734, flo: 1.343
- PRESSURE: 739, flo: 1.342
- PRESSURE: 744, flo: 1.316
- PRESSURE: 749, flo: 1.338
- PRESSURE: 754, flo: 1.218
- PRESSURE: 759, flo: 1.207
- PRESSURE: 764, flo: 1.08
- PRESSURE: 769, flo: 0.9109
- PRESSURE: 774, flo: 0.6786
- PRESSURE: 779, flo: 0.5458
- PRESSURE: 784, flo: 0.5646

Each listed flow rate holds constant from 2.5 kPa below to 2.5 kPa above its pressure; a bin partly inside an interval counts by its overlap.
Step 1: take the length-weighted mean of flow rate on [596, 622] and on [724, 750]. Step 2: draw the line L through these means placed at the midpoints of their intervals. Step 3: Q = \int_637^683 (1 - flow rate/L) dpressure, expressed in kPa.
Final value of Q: 3.6 kPa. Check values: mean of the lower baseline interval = 1.17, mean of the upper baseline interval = 1.34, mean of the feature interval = 1.14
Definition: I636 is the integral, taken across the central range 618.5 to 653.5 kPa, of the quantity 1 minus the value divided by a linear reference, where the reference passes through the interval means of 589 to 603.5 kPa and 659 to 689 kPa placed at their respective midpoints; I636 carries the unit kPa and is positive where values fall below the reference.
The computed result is -4.2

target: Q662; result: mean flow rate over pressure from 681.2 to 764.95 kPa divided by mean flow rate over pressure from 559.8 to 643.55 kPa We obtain 1.1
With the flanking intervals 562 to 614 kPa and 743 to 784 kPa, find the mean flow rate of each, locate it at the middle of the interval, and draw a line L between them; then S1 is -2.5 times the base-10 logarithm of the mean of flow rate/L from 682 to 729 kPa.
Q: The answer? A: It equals -0.247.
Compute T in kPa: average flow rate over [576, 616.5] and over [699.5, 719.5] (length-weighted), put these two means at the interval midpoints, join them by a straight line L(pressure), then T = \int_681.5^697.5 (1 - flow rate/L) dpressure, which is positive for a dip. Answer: -2.4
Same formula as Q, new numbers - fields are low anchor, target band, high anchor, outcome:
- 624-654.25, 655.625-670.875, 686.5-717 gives 3.1 kPa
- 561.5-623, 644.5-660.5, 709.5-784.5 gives -1.7 kPa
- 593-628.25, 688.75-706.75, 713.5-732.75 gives 0.9 kPa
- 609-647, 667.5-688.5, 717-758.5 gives 2.2 kPa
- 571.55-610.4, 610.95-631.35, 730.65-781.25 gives -1.5 kPa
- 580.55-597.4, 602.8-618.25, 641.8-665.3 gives -0.5 kPa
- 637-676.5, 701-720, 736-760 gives 0.1 kPa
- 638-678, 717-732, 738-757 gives -1.4 kPa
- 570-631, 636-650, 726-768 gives -1.0 kPa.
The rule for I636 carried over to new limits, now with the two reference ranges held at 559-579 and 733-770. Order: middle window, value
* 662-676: 3.5 kPa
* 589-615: 0.2 kPa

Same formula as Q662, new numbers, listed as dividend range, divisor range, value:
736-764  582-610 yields 1.12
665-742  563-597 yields 1.12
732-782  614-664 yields 0.89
